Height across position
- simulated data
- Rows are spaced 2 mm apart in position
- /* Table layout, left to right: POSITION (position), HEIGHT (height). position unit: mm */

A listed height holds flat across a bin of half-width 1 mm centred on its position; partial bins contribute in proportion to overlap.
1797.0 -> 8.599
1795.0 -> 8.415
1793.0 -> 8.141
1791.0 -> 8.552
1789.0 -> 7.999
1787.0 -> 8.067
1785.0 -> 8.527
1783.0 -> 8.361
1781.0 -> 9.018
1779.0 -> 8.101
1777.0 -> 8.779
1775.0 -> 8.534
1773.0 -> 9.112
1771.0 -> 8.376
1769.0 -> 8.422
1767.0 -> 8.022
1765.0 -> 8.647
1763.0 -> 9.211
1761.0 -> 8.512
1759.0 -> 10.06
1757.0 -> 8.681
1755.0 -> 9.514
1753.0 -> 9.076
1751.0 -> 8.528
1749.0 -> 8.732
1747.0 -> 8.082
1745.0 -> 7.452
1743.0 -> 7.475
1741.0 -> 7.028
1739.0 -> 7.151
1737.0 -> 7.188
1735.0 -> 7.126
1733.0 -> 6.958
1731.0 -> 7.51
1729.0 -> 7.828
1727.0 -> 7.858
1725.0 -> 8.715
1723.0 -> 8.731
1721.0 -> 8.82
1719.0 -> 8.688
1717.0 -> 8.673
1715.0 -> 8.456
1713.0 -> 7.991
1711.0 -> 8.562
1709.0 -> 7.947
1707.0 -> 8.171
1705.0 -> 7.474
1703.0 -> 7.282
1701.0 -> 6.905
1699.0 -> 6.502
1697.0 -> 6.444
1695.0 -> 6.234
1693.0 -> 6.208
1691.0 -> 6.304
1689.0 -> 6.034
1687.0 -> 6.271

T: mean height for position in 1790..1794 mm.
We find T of 8.35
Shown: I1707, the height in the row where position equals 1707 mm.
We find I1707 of 8.171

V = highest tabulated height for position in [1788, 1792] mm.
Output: 8.552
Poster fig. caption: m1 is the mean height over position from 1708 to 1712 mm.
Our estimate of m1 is 8.25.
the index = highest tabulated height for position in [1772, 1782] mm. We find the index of 9.112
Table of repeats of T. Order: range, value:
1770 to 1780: 8.58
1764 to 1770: 8.36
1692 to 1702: 6.46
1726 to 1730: 7.84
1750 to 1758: 8.95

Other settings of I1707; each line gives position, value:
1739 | 7.151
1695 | 6.234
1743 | 7.475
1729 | 7.828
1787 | 8.067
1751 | 8.528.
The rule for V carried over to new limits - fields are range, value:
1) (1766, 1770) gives 8.422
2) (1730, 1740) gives 7.51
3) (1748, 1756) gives 9.514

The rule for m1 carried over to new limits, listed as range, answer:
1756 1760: 9.37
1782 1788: 8.32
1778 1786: 8.5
